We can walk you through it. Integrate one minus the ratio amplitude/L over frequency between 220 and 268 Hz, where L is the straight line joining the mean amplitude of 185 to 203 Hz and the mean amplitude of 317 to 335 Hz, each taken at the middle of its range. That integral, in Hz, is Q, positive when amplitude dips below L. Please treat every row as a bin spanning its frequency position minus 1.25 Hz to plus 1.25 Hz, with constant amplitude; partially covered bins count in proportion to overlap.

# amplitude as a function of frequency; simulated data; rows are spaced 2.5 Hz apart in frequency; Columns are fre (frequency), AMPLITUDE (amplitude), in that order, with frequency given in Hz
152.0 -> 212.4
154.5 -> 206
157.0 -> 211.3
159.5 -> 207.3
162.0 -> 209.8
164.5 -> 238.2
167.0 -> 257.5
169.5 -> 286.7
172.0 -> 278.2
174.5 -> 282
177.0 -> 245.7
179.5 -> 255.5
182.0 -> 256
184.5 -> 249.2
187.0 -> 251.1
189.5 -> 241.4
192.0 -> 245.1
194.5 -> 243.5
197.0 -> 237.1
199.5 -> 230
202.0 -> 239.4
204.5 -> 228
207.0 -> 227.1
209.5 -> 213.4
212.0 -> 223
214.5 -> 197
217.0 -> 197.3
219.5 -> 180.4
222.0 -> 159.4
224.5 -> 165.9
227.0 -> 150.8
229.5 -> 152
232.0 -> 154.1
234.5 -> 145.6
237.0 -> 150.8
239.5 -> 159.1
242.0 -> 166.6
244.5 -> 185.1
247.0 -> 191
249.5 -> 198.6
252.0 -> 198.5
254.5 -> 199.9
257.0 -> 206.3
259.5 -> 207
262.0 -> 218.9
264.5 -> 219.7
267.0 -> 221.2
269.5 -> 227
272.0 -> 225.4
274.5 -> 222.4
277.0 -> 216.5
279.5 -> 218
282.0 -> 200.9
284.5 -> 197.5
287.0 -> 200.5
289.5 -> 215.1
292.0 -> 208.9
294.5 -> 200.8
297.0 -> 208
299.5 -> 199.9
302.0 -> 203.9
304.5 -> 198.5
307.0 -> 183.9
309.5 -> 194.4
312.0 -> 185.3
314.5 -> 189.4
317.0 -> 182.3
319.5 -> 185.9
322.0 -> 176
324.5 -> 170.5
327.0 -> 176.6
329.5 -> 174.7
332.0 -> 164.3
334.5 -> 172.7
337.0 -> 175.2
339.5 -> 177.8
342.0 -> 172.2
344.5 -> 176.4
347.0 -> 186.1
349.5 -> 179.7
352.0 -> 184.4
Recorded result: 7.5 Hz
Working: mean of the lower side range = 241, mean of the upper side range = 175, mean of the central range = 181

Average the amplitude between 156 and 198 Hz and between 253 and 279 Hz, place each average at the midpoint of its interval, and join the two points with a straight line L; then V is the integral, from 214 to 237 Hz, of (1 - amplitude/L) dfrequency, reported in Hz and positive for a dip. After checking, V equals 6.53 Hz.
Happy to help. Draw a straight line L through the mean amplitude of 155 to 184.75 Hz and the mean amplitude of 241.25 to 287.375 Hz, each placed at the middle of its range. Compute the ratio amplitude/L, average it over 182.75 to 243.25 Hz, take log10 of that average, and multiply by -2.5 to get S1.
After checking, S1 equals 0.15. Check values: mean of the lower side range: 247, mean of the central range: 201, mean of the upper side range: 207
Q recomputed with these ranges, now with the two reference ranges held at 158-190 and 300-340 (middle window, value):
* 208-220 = 1.4 Hz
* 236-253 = 3.0 Hz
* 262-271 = -0.6 Hz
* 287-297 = -0.6 Hz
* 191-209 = 0.3 Hz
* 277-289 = -0.4 Hz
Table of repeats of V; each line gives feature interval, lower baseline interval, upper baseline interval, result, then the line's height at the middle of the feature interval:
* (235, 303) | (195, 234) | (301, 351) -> -4.6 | 189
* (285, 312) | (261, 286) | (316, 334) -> -0.5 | 197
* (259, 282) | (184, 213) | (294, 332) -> -1.5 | 205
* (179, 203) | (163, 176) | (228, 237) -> -1.9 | 227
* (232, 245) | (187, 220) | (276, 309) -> 3.4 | 217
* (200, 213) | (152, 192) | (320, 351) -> 0.2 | 230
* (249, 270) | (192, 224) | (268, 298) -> 0.2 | 213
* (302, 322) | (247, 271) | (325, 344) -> -0.5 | 184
